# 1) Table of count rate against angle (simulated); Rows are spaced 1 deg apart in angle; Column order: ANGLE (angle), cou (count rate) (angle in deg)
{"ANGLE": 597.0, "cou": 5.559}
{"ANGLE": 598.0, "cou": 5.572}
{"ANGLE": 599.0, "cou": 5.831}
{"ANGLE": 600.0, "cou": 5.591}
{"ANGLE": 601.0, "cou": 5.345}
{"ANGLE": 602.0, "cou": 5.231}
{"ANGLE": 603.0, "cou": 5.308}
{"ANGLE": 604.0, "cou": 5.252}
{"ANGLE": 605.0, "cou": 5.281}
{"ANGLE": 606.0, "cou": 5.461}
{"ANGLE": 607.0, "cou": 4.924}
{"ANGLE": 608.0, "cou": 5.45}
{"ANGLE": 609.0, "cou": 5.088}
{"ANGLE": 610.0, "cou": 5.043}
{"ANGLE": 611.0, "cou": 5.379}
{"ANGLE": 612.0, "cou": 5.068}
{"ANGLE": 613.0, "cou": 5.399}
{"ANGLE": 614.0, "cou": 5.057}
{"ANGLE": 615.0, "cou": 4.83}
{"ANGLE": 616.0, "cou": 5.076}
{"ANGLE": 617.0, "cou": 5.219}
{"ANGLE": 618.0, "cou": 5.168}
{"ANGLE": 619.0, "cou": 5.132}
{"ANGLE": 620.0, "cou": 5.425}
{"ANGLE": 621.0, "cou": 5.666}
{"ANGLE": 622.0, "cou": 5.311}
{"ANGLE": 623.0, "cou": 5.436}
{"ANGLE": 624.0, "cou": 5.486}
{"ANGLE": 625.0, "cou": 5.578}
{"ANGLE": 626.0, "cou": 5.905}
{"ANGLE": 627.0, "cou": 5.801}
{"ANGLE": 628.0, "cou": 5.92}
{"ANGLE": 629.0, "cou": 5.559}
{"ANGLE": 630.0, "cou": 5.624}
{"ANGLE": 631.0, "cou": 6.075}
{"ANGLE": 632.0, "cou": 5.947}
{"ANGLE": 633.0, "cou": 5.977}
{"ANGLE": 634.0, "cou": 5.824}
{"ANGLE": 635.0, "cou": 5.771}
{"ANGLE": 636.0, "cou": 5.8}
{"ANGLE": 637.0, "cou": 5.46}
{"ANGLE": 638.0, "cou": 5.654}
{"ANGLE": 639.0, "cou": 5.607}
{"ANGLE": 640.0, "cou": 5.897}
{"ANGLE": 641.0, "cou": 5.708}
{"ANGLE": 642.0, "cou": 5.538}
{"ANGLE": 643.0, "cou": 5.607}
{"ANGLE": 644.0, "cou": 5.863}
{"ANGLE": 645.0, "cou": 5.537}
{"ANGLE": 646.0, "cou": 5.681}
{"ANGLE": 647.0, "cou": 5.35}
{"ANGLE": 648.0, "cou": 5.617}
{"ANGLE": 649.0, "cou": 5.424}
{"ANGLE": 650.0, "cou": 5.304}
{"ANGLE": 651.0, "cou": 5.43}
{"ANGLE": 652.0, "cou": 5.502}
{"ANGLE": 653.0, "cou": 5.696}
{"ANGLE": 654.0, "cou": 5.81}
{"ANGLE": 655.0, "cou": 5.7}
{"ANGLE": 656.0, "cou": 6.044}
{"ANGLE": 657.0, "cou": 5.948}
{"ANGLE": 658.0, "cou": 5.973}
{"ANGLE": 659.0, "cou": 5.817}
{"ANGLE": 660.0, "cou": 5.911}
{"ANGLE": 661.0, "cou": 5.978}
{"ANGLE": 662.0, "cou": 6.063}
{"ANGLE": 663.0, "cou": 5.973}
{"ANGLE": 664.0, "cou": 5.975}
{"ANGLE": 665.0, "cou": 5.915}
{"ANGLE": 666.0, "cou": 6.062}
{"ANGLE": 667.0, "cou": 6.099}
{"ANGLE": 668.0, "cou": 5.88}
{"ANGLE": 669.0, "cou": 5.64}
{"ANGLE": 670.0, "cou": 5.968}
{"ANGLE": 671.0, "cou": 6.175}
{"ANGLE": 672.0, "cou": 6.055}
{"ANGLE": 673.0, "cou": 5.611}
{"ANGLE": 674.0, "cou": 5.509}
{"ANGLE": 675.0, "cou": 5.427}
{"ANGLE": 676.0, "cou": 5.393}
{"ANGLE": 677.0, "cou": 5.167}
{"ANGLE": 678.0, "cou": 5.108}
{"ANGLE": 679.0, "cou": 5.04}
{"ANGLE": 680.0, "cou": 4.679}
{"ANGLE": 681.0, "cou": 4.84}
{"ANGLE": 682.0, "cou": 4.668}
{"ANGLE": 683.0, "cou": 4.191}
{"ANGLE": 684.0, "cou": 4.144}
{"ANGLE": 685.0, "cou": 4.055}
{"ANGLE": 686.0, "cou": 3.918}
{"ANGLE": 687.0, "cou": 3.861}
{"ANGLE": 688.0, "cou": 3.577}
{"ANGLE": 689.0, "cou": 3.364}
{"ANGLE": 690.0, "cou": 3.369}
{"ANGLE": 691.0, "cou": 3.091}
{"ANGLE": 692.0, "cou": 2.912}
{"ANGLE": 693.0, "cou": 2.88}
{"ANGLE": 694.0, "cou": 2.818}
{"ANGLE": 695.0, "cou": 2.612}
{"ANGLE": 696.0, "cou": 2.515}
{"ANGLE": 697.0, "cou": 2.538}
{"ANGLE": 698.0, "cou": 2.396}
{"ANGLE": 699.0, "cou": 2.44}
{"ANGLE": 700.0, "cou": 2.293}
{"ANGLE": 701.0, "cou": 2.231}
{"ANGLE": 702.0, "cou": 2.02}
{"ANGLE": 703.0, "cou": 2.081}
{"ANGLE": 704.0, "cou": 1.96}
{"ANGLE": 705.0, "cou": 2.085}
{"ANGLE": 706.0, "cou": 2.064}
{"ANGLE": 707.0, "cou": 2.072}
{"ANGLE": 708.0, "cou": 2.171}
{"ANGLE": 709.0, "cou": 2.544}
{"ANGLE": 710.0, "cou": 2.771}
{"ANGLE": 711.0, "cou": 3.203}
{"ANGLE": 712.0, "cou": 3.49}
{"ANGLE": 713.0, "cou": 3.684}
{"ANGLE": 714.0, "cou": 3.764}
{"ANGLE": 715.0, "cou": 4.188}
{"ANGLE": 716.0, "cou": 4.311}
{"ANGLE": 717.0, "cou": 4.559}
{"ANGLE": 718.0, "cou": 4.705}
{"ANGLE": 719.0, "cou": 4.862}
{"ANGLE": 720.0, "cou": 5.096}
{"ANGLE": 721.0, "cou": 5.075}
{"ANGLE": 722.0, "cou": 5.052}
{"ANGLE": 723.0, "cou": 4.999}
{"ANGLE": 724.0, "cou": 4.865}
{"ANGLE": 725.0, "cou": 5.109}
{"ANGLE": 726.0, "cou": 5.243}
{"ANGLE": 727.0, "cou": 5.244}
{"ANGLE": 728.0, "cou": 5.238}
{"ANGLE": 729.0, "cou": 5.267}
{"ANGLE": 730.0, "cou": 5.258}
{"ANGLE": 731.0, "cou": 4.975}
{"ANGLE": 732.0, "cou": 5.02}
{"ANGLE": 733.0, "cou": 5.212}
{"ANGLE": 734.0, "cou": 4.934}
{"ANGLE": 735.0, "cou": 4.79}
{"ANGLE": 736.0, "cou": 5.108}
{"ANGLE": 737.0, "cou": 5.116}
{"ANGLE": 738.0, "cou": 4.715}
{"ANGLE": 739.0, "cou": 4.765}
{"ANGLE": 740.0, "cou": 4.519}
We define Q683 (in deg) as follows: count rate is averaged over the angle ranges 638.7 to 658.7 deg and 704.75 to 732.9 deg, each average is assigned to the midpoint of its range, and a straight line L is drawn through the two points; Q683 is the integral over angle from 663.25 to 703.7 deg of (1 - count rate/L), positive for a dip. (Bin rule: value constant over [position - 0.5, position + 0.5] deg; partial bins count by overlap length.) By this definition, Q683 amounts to 6.4 deg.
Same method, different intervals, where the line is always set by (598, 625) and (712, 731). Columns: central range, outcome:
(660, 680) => -2.8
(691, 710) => 9.7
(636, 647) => -1.1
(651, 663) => -1.8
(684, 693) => 2.6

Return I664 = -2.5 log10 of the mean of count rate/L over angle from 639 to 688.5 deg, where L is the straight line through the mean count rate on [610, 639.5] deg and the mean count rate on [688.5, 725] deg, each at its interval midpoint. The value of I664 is -0.22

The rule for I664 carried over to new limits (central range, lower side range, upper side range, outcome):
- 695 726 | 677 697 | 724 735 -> 0.33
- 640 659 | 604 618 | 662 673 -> 0.01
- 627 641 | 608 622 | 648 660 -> -0.06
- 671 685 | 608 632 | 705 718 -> -0.24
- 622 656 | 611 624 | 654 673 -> -0.02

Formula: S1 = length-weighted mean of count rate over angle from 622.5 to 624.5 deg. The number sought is 5.46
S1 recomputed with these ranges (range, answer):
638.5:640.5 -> 5.75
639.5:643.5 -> 5.69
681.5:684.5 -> 4.33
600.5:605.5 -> 5.28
